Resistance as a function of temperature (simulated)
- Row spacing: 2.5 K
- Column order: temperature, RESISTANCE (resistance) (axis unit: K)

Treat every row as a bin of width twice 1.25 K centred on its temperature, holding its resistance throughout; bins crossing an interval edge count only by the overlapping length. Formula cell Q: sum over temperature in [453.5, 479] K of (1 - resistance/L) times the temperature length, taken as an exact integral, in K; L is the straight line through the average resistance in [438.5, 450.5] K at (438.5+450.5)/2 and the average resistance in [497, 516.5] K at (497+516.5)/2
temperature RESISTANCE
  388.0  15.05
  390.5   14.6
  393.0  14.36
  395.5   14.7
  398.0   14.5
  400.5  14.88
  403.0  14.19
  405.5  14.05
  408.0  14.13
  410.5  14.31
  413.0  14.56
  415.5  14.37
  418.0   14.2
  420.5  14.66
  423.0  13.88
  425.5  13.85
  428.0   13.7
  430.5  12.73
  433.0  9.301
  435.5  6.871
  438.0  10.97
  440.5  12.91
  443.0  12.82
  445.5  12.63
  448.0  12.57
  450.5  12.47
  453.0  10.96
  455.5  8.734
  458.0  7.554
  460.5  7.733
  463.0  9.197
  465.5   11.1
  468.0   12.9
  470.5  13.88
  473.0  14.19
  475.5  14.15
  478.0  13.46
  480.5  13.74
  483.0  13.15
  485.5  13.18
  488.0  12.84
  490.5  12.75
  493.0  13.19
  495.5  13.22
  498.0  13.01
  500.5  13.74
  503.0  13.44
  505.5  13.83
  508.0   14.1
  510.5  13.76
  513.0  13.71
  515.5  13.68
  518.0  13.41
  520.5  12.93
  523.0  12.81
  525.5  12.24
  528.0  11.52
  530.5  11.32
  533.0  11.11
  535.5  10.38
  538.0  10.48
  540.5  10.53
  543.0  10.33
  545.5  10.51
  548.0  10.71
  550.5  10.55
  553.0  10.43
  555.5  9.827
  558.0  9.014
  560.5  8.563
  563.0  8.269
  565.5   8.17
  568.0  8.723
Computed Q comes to 3.4 K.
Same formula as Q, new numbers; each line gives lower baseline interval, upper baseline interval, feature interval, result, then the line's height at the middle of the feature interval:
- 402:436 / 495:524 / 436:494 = 6.2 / 13.4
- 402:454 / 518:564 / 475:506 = -4.4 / 11.7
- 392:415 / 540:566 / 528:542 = -0.7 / 10.3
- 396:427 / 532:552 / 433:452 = 2.8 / 13.4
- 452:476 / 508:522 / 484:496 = -0.7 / 12.3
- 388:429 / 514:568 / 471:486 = -1.5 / 12.4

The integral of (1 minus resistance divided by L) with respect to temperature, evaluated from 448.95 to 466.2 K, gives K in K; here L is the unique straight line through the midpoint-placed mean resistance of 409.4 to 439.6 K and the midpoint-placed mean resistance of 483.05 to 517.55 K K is 4.45 K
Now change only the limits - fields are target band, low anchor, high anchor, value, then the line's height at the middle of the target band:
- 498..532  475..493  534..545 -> -4.0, 11.7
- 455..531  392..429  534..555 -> -4.5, 11.9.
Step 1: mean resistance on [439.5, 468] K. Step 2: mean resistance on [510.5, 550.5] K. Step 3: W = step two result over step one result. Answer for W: 1.08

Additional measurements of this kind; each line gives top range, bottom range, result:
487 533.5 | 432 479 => 1.15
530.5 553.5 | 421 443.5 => 0.89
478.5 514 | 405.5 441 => 1.04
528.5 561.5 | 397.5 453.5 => 0.79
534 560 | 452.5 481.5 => 0.89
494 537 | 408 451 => 1.00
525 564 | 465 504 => 0.78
